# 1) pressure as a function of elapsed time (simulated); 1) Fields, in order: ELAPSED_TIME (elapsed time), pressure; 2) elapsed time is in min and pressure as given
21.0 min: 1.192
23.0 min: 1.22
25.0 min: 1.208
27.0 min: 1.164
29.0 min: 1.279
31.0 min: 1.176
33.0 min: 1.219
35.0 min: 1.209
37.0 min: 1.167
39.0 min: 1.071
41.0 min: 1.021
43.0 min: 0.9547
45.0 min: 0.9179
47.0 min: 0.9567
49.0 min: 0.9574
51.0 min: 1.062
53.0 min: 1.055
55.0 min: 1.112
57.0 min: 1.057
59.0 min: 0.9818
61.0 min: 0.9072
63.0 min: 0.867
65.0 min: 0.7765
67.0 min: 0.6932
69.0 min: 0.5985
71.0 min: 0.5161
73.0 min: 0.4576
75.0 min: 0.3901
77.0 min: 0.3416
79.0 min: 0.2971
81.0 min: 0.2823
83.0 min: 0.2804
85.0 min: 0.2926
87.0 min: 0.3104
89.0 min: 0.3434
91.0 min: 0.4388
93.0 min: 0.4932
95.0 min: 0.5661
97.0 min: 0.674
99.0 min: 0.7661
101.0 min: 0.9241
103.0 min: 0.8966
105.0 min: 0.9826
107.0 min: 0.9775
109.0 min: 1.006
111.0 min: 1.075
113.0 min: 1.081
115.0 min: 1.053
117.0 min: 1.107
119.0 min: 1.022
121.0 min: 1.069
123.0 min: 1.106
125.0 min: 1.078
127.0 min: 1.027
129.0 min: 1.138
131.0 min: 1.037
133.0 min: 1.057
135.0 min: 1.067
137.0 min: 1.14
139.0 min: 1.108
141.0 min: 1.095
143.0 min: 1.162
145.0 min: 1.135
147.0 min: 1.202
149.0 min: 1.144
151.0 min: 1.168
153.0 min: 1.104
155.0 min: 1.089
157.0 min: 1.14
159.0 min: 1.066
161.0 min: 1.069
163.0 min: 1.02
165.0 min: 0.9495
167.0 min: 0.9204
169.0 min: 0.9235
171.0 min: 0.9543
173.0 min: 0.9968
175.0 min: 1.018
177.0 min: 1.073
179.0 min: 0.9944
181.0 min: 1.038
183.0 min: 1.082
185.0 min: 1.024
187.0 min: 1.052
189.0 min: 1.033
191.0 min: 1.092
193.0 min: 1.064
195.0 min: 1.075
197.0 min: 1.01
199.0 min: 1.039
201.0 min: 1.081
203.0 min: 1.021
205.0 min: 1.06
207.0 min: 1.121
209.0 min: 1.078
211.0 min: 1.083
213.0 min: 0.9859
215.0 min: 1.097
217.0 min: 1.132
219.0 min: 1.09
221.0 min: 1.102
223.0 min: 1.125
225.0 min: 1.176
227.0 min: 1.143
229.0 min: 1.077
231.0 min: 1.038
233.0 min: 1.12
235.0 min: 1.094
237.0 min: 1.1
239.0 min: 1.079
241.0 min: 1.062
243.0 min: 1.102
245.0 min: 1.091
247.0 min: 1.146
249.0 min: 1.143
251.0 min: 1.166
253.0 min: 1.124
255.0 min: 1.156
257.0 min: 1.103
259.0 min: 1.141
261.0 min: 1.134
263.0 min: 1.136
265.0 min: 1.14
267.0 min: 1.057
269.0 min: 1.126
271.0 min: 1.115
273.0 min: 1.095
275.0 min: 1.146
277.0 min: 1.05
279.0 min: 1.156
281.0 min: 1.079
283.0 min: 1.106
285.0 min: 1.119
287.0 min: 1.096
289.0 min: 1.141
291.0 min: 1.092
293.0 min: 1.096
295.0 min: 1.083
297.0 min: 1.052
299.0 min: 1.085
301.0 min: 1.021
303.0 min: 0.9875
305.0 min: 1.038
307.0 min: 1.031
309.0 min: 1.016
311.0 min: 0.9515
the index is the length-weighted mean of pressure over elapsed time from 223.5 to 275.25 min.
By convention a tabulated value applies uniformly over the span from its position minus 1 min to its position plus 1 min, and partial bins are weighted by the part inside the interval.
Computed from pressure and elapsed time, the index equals 1.12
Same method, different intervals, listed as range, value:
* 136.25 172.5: 1.08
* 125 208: 1.06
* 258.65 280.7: 1.12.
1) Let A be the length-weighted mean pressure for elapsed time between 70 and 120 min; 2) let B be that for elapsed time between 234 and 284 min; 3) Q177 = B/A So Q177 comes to 1.68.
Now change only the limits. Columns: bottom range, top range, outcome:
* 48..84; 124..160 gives 1.58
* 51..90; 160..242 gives 1.70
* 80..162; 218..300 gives 1.20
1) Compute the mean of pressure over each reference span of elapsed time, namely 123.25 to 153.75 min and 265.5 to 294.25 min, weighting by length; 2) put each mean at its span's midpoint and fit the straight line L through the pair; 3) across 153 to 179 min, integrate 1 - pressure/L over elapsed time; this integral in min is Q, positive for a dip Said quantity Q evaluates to 2.1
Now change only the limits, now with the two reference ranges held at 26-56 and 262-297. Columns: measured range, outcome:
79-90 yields 8.0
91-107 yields 5.0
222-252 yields -0.2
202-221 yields 0.4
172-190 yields 1.1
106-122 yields 0.7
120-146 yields 0.0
